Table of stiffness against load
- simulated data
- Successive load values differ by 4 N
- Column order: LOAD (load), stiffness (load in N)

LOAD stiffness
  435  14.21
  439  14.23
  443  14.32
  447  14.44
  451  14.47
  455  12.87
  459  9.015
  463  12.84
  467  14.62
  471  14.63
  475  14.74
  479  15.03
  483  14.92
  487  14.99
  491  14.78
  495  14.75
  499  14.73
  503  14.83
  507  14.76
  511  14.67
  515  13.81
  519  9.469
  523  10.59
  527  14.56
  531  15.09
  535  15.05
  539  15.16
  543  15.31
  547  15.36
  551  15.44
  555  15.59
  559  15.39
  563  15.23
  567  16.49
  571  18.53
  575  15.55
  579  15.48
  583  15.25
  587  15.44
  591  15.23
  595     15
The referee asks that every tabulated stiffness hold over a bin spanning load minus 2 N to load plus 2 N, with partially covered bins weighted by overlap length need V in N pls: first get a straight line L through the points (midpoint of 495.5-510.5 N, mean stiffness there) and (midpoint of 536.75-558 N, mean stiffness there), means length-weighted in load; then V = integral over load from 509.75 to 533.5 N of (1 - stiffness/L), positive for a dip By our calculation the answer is 3.2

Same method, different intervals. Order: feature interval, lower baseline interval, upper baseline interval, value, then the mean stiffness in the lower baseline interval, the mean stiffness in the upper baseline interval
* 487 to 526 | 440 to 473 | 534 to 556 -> 2.1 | 13.4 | 15.3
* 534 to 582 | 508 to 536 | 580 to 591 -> -4.2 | 13.3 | 15.3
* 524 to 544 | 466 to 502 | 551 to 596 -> 0.7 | 14.8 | 15.7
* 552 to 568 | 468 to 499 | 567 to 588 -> 0.3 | 14.8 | 16.1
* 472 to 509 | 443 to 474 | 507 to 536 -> -4.0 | 13.4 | 13.4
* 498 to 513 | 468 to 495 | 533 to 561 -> 0.3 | 14.8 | 15.3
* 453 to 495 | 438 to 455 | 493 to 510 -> 1.7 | 14.2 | 14.8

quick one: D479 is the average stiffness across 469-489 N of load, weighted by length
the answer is 14.9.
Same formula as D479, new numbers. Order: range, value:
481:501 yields 14.8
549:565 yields 15.4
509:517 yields 14.2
